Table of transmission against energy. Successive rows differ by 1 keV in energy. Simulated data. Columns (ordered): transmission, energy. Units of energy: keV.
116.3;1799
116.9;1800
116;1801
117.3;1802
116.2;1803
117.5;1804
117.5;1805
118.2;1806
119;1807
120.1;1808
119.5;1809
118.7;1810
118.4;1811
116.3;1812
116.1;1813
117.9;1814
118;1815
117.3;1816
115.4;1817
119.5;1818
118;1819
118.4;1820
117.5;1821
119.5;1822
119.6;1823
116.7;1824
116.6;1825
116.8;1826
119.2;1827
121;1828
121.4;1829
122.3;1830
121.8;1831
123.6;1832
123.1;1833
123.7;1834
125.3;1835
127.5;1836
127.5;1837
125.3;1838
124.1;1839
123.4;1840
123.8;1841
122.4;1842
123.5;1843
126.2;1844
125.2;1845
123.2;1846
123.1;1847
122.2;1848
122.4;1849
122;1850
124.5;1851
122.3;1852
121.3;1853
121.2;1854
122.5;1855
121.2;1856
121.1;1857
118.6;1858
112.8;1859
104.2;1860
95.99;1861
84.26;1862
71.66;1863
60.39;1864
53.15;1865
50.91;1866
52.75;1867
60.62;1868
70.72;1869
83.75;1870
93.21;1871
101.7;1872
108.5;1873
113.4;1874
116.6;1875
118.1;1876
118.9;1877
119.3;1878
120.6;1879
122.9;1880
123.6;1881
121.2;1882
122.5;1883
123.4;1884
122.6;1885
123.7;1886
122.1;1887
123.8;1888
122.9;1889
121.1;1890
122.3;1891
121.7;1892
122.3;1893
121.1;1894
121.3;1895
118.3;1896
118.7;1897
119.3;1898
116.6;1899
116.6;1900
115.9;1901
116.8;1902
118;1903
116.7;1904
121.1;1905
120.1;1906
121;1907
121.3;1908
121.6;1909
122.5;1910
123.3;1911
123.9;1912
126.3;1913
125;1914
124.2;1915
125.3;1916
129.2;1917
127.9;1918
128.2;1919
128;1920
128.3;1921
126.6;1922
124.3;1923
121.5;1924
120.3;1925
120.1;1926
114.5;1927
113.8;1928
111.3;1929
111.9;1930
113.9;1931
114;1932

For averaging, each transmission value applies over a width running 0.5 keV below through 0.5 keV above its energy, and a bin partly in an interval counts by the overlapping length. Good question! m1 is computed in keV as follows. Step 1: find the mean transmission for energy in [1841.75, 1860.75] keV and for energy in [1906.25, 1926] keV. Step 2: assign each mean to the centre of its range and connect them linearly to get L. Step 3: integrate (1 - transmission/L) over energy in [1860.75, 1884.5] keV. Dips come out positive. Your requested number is 5.0 keV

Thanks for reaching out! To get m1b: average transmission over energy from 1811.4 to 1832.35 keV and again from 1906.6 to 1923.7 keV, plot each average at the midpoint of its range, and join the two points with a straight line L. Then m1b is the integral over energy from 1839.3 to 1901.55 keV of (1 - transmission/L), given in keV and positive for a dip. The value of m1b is 5.40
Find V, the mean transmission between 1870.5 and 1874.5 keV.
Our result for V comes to 104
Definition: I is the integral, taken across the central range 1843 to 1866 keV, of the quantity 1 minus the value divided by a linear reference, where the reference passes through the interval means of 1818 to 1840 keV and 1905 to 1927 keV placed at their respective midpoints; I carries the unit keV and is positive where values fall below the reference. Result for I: 2.5 keV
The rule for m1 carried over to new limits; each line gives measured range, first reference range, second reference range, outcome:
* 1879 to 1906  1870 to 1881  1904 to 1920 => -0.67 keV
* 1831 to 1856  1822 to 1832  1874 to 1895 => -0.72 keV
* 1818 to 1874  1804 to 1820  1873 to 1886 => 3.86 keV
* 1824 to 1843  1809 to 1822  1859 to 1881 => -2.29 keV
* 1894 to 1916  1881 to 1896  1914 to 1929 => 0.40 keV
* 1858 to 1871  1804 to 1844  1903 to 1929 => 4.70 keV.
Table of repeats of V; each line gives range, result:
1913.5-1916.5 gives 125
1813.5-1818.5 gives 118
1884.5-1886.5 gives 123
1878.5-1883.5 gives 122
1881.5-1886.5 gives 123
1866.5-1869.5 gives 61.4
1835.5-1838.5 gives 127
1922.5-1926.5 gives 122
